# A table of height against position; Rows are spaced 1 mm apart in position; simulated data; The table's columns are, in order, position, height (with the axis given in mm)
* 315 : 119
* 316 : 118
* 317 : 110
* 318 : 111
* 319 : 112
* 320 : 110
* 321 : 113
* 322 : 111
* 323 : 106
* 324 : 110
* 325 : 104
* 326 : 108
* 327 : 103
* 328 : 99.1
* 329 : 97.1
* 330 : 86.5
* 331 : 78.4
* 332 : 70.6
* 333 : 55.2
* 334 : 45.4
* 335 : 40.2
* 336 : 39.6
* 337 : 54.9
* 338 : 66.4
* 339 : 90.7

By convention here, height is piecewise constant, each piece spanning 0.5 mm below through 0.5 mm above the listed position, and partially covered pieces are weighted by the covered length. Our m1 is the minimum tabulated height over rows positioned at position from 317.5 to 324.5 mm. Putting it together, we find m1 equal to 106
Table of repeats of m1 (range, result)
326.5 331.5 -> 78.4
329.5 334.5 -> 45.4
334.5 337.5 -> 39.6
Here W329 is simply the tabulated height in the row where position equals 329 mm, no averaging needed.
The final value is 97.1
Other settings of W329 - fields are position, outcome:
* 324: 110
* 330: 86.5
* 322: 111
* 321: 113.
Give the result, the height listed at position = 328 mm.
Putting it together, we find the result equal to 99.1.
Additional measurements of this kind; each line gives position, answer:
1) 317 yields 110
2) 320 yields 110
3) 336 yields 39.6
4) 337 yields 54.9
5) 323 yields 106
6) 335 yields 40.2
